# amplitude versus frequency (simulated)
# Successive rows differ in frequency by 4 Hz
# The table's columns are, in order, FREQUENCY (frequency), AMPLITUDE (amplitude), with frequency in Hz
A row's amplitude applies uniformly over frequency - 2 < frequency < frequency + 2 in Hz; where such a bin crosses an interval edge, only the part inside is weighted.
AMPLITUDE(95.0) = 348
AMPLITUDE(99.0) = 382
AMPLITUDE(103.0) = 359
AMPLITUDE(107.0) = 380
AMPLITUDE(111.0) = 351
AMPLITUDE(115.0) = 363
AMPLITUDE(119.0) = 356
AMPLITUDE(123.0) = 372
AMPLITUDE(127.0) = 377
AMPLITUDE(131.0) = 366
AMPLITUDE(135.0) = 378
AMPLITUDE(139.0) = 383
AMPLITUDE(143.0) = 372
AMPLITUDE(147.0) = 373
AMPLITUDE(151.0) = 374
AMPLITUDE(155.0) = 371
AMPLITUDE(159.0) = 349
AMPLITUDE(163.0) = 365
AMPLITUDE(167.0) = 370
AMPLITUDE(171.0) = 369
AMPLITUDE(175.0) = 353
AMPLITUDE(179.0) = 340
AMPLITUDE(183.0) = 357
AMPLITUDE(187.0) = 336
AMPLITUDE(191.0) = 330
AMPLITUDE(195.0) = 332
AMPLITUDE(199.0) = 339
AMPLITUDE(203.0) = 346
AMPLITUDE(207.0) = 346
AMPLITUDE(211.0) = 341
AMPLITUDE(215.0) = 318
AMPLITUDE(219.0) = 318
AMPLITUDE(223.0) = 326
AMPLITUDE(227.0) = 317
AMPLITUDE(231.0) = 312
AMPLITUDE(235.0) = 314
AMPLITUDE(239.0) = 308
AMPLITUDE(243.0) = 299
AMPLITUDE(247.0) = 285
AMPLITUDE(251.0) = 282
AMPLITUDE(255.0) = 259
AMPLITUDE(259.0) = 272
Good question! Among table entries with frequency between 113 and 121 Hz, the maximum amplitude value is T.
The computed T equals 363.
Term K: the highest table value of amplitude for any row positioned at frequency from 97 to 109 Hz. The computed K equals 382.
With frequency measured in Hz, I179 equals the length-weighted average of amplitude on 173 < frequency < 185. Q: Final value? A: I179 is 350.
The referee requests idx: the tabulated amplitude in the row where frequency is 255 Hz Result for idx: 259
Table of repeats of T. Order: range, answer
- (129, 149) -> 383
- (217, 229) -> 326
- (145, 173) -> 374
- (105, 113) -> 380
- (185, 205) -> 346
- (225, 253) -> 317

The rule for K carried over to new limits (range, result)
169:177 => 369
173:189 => 357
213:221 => 318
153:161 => 371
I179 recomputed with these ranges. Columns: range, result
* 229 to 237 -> 313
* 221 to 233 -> 318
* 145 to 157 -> 373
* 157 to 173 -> 363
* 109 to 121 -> 357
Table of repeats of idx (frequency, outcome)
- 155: 371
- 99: 382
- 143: 372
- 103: 359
